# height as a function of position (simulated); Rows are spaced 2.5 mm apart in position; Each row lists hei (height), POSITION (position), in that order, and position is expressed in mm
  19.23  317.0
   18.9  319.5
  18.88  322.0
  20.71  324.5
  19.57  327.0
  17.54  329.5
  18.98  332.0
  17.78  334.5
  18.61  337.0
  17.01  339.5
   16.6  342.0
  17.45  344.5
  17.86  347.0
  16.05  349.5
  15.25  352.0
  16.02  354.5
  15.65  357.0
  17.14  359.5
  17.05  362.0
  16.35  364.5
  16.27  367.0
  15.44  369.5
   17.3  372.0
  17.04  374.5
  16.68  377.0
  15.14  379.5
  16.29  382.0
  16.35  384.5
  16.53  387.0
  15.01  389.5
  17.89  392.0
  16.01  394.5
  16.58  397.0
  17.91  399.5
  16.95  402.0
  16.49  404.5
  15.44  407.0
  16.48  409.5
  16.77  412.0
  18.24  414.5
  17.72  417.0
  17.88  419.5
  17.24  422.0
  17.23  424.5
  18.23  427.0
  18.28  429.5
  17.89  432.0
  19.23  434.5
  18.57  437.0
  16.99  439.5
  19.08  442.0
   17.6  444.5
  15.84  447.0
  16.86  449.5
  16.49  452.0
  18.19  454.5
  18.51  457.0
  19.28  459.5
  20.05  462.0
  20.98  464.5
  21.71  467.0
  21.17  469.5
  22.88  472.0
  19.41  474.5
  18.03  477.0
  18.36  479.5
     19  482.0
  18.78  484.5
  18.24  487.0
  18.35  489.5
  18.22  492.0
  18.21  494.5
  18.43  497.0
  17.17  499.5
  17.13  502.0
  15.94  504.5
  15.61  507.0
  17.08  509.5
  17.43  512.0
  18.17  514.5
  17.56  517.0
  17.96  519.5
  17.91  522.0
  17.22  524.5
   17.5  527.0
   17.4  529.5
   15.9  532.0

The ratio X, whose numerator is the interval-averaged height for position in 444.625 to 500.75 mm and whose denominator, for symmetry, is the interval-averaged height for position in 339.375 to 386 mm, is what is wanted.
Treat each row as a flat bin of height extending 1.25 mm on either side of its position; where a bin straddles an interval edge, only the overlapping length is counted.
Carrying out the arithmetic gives 1.14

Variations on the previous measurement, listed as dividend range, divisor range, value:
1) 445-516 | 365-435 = 1.09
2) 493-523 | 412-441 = 0.97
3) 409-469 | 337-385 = 1.10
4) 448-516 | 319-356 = 1.04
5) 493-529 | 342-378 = 1.05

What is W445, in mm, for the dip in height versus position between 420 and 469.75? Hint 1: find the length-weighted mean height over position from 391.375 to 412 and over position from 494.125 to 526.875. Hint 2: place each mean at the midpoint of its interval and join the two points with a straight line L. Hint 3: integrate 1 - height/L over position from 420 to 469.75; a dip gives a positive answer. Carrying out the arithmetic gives -4.3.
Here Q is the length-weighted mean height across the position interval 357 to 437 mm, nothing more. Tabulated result 16.9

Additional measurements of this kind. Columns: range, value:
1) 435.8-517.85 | 18.3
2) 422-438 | 18.2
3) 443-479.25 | 19.1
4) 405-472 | 18.2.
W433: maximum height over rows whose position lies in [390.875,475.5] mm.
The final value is 22.88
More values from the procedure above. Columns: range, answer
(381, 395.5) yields 17.89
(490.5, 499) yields 18.43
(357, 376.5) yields 17.3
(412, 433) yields 18.28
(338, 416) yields 18.24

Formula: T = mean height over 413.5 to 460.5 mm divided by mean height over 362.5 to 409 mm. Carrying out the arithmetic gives 1.1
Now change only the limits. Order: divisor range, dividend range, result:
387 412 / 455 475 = 1.24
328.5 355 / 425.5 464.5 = 1.05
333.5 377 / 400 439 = 1.05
